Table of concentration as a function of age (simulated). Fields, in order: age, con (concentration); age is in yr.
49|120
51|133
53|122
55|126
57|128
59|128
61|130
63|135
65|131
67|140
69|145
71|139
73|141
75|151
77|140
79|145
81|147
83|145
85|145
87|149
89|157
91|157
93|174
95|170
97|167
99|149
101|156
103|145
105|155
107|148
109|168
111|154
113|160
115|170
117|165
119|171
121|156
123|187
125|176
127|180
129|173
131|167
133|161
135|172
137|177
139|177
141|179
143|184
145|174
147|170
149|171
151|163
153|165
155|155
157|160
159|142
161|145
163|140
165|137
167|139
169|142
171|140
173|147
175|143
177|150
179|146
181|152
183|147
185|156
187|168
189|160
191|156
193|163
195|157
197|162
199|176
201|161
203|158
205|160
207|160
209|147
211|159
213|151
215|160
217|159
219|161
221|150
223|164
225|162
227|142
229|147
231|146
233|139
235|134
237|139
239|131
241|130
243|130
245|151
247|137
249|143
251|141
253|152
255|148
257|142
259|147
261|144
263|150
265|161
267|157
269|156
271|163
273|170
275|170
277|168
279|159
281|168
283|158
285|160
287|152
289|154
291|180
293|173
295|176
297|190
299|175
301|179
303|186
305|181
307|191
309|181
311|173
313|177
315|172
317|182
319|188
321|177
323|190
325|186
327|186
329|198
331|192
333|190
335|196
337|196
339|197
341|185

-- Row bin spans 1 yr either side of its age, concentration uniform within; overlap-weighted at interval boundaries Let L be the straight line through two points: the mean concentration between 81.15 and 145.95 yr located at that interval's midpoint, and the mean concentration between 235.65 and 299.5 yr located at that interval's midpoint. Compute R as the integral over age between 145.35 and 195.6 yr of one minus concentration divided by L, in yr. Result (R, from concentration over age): 2.56 yr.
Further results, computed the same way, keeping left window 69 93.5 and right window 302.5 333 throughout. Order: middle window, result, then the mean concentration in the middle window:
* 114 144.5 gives -3.4 yr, 173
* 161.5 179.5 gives 2.1 yr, 143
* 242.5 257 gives 2.5 yr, 144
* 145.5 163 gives 0.1 yr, 158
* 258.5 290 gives 3.3 yr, 159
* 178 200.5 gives 0.9 yr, 159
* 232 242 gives 2.2 yr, 135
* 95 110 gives -0.5 yr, 156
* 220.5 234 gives 1.6 yr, 150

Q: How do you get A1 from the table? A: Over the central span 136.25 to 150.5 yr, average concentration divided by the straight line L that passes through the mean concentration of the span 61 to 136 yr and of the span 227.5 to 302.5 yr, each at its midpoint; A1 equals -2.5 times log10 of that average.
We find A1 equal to -0.130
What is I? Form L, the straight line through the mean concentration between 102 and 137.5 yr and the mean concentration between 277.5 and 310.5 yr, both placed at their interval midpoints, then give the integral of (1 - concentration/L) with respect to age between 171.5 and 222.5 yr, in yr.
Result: 3.8 yr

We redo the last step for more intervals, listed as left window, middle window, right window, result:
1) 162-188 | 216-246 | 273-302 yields 2.3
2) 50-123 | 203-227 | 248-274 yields -0.9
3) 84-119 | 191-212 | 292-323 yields 1.1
